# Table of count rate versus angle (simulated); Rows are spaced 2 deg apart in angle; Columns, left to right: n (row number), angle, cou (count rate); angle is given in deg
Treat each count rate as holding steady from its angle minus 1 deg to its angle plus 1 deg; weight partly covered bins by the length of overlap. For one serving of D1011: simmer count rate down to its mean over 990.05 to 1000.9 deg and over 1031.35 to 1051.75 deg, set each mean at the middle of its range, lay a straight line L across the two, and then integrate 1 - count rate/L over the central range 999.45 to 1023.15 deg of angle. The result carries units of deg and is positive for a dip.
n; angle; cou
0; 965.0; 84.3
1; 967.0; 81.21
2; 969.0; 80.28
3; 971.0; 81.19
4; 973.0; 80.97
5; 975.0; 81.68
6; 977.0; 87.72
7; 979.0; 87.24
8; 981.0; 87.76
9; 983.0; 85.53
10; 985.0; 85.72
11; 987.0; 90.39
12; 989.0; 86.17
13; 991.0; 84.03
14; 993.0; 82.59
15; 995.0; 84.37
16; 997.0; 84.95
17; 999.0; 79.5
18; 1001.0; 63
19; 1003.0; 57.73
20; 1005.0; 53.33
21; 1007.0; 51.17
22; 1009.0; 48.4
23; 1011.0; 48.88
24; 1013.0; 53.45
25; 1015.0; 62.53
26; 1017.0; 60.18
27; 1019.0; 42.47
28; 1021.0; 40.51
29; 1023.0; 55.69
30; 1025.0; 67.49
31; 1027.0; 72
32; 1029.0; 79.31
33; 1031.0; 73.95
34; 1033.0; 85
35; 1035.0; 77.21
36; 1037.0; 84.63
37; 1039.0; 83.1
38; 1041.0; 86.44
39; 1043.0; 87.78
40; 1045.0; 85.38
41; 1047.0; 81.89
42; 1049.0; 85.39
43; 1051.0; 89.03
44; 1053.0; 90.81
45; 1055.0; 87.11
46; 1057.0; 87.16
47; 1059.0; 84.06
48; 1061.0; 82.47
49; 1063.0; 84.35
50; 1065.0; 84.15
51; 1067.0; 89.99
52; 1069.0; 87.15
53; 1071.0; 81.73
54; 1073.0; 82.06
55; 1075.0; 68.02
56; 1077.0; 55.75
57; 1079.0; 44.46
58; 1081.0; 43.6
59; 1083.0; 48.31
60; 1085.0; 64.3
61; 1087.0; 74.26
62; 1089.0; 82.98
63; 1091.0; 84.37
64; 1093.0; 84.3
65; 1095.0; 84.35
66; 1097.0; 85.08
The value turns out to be 8.3 deg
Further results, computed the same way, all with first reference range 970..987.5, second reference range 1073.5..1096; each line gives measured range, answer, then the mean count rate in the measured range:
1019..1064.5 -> -2.87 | 78.8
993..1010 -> 3.17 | 66.3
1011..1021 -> 3.32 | 52.7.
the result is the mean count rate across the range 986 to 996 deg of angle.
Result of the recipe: 85.5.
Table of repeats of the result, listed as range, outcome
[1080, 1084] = 46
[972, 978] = 83.5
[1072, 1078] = 68.6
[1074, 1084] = 52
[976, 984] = 87.1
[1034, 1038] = 80.9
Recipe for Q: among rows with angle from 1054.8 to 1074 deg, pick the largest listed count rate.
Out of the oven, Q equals 89.99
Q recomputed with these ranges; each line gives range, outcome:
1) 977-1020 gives 90.39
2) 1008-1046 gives 87.78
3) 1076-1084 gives 55.75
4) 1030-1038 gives 85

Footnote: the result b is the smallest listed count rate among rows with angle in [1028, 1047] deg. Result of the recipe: 73.95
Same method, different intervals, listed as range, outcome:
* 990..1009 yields 48.4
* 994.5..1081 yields 40.51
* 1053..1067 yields 82.47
